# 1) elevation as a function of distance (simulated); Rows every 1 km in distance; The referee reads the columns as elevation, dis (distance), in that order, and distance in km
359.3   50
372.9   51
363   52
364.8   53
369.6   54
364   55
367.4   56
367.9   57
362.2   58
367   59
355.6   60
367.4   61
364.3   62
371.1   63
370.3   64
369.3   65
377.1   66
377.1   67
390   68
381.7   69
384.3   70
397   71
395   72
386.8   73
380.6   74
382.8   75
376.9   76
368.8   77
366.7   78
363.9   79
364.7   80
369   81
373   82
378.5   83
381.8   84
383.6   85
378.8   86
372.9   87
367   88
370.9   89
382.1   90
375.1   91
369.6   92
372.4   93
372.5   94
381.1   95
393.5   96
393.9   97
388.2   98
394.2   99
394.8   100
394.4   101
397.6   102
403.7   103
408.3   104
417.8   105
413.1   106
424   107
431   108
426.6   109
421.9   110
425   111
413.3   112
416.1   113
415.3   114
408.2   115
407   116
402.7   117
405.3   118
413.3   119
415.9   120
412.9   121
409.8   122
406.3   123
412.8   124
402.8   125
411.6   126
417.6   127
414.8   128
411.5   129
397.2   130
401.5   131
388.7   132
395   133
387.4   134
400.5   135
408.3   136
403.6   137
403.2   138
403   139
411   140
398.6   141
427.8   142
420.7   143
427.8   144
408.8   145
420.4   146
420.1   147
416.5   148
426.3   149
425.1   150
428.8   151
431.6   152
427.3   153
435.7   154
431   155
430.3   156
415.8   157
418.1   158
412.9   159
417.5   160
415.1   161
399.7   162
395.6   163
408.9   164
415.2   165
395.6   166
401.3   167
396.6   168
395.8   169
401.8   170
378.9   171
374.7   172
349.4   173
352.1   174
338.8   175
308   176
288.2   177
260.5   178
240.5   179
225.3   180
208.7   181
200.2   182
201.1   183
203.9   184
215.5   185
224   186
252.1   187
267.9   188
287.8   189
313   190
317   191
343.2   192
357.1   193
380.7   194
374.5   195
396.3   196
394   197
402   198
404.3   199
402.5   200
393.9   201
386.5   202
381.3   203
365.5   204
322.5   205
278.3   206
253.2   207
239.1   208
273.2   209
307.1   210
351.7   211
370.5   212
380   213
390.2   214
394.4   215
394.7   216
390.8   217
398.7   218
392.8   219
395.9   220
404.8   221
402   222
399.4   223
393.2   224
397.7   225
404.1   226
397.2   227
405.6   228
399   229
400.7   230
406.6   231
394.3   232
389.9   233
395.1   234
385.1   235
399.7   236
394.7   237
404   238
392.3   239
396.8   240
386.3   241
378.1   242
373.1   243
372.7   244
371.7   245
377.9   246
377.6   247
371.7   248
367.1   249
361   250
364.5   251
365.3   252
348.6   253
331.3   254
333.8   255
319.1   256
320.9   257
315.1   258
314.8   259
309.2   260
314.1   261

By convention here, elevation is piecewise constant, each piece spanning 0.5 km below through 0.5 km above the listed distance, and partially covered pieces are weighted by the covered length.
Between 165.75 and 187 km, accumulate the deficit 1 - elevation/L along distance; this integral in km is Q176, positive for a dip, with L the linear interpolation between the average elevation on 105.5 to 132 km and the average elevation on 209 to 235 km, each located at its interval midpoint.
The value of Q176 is 5.2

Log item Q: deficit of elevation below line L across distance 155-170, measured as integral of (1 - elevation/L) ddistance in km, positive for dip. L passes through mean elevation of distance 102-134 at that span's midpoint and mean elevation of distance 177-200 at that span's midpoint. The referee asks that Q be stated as -3.12 km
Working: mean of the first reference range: 411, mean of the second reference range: 296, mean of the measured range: 409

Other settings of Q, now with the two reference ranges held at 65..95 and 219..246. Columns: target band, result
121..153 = -2.3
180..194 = 4.5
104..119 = -1.4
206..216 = 1.6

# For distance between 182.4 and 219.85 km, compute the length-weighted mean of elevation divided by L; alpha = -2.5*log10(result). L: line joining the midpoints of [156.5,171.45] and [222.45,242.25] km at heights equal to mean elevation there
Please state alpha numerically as 0.19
